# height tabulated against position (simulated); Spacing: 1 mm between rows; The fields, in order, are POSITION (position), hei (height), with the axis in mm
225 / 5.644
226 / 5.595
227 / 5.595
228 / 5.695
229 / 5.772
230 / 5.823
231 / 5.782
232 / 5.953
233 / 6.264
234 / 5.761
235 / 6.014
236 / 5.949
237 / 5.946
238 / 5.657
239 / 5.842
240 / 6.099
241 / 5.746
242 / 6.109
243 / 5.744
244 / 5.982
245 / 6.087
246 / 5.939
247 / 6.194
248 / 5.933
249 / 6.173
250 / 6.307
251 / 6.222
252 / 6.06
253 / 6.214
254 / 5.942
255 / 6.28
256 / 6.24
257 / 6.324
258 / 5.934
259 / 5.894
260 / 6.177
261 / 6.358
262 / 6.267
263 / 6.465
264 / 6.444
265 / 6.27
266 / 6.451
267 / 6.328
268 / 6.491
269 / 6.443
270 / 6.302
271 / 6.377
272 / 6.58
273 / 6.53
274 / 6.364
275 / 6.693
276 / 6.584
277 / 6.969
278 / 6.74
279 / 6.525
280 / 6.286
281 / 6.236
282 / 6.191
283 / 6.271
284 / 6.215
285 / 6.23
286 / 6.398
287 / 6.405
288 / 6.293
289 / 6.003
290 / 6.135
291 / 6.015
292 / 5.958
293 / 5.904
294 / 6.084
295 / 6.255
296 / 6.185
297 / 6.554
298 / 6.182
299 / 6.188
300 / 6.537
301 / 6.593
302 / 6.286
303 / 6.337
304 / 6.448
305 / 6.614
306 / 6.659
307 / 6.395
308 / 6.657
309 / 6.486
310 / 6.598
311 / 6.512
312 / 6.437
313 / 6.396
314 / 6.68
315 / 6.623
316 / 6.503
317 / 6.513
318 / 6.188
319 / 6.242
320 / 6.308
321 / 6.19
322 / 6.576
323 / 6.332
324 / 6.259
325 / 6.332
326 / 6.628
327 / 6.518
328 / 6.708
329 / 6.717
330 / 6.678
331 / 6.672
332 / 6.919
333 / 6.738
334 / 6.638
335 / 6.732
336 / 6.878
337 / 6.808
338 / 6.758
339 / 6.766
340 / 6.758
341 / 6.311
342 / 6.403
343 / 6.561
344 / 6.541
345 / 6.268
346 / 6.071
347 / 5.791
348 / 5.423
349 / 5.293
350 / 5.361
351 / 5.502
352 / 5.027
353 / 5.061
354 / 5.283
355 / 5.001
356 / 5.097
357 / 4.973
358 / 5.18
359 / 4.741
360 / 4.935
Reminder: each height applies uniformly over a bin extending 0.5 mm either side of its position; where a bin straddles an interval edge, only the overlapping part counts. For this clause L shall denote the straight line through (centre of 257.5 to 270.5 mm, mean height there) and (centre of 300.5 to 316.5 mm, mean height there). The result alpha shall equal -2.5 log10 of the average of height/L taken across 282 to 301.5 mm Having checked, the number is 0.03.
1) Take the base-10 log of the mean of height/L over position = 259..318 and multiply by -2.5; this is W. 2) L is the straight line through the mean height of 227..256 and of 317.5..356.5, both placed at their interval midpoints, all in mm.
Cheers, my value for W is -0.05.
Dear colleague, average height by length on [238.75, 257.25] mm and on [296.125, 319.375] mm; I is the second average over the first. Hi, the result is 1.1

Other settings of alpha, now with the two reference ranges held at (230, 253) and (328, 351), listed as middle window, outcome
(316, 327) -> -0.008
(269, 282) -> -0.063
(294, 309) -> -0.029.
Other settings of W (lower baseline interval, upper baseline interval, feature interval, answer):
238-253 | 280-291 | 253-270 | -0.03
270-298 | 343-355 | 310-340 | -0.12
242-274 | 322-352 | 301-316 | -0.03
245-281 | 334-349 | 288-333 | -0.01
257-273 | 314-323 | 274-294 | 0.01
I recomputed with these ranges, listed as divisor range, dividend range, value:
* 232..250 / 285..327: 1.06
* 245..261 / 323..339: 1.09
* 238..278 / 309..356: 1.01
